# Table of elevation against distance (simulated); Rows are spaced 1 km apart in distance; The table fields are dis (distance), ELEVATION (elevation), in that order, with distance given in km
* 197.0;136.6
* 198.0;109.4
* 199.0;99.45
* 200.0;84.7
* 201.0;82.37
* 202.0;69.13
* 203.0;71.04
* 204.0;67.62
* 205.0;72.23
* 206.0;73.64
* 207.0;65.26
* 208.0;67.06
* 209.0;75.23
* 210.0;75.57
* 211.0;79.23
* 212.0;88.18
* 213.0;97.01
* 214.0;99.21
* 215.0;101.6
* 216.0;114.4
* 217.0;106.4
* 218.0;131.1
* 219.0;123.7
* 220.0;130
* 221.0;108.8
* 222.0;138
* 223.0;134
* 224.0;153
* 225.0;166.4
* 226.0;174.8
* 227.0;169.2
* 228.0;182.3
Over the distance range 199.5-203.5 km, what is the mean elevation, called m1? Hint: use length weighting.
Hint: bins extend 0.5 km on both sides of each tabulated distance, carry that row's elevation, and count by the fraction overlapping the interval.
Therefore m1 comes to 76.8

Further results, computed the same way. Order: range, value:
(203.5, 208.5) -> 69.2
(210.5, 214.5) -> 90.9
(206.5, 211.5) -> 72.5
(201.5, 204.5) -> 69.3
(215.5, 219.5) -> 119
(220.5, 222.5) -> 123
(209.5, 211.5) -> 77.4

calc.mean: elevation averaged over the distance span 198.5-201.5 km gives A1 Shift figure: 88.8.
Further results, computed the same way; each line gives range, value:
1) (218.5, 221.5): 121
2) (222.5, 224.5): 144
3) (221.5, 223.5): 136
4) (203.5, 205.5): 69.9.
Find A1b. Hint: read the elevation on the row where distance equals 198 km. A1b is 109.4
